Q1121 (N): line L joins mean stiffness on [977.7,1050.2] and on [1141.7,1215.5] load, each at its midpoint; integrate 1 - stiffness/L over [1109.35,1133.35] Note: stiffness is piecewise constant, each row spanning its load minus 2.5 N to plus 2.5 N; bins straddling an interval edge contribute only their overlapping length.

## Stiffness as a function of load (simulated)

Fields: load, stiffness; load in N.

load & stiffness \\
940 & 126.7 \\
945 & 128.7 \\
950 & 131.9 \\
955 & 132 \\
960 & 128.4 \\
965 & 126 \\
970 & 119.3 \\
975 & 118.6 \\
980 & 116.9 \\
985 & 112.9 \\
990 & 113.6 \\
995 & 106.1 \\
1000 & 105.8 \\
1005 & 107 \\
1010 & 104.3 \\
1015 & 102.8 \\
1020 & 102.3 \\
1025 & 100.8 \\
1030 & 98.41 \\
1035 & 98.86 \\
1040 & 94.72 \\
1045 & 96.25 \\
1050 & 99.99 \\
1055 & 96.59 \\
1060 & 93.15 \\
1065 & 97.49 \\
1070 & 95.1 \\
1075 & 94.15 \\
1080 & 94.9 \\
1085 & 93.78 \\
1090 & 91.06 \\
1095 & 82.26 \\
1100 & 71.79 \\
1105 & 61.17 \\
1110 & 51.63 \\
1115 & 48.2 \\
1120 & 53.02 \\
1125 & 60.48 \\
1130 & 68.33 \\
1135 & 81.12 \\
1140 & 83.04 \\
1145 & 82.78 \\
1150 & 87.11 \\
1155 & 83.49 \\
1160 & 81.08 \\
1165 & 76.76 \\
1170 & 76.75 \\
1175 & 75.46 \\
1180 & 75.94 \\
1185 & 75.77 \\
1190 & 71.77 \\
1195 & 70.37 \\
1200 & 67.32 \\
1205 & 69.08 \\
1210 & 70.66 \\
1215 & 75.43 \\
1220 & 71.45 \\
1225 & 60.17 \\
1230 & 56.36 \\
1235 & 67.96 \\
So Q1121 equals 7.9 N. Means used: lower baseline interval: 104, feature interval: 57.6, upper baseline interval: 76.1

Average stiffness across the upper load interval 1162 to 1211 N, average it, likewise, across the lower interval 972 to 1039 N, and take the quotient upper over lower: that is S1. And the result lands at 0.7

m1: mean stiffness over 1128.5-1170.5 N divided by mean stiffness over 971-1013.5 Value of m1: 0.7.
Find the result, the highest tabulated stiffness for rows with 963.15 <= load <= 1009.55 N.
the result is 126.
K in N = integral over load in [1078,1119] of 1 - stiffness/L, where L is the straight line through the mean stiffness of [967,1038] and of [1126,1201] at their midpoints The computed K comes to 7.6 N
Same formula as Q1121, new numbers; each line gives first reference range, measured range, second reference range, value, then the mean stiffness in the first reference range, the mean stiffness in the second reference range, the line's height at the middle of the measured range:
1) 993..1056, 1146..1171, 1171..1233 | -1.2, 101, 70.1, 77.7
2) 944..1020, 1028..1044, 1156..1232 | 1.2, 116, 72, 105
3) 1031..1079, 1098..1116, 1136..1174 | 6.1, 96.3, 81.3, 88.5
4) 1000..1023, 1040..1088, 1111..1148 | -4.3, 104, 67.7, 88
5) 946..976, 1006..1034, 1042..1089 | 1.8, 127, 95.6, 109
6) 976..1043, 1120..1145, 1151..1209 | 3.3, 105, 75.1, 83.5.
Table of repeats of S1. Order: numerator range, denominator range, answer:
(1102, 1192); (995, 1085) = 0.73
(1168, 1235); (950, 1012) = 0.60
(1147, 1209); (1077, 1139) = 1.05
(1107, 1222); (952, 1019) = 0.63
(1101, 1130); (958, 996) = 0.48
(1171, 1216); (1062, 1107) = 0.83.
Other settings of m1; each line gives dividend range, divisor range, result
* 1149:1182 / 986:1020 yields 0.74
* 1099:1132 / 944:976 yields 0.46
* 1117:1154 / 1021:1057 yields 0.75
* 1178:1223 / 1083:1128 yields 1.06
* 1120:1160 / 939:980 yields 0.61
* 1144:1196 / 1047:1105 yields 0.86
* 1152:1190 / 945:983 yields 0.62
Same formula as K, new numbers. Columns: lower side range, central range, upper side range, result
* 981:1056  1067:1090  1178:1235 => -0.5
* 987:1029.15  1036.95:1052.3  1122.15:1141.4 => -0.3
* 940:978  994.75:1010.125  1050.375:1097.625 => 1.1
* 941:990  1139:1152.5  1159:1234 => -0.3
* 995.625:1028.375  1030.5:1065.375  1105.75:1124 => -4.5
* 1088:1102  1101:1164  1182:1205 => 5.7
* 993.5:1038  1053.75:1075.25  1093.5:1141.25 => -2.7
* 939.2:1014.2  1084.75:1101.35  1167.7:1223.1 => 1.7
